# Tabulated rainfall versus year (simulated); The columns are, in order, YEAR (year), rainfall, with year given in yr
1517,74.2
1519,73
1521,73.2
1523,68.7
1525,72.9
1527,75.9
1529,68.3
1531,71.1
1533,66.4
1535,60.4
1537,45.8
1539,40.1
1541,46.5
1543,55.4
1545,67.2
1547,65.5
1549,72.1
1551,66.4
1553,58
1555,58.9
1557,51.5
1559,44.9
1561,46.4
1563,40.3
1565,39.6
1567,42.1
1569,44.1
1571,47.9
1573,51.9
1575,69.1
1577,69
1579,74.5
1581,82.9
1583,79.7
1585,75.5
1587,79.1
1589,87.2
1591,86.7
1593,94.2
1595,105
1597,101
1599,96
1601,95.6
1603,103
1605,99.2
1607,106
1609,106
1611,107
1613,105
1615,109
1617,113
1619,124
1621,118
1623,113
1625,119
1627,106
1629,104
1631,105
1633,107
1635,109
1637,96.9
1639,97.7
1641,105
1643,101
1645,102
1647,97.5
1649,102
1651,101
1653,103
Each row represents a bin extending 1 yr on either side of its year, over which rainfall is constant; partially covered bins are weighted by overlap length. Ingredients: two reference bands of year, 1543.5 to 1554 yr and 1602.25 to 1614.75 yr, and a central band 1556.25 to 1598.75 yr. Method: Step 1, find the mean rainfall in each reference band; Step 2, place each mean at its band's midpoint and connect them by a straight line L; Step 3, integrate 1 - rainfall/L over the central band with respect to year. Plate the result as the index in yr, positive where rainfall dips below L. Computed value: 8.9 yr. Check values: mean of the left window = 65.3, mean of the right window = 105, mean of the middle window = 67.9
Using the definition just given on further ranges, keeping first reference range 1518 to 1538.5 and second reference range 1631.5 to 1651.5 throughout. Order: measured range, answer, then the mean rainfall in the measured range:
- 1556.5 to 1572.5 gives 6.9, 44.6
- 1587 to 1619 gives -3.8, 101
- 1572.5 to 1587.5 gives 1.8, 73.2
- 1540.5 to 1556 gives 2.4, 61.7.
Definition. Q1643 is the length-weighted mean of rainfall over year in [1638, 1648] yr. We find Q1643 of 101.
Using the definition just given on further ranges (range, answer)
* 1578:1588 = 78.3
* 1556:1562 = 47.6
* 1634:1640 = 101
